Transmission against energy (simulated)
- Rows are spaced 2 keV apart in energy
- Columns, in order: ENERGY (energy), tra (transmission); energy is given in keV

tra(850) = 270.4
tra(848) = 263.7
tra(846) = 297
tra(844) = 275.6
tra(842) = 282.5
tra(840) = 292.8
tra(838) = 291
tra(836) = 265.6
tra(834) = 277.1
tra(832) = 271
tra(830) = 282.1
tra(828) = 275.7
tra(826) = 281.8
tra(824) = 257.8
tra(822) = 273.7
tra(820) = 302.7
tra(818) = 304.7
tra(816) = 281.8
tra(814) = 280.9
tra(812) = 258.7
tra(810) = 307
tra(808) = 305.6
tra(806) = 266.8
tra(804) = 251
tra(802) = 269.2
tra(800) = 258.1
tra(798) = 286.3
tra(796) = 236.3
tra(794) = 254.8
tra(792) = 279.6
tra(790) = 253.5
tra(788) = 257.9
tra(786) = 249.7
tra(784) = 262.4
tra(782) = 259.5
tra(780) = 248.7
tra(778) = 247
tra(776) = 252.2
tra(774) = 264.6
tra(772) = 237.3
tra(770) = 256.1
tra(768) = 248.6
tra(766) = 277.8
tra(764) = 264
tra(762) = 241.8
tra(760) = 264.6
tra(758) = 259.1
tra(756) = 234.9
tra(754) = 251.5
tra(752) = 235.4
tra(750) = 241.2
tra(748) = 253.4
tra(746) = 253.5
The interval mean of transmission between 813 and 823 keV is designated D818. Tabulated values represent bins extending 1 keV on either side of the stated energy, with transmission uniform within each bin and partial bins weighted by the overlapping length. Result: 289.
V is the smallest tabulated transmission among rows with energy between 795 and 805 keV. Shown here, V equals 236.3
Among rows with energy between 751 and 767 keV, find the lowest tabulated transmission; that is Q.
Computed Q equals 234.9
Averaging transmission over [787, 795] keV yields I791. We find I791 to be 261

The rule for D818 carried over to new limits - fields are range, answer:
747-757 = 243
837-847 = 288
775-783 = 252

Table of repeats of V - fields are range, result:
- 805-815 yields 258.7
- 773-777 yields 252.2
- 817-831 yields 257.8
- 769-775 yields 237.3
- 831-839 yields 265.6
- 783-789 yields 249.7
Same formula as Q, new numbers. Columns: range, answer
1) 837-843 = 282.5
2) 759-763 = 241.8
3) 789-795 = 253.5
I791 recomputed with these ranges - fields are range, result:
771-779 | 250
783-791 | 256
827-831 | 279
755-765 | 253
